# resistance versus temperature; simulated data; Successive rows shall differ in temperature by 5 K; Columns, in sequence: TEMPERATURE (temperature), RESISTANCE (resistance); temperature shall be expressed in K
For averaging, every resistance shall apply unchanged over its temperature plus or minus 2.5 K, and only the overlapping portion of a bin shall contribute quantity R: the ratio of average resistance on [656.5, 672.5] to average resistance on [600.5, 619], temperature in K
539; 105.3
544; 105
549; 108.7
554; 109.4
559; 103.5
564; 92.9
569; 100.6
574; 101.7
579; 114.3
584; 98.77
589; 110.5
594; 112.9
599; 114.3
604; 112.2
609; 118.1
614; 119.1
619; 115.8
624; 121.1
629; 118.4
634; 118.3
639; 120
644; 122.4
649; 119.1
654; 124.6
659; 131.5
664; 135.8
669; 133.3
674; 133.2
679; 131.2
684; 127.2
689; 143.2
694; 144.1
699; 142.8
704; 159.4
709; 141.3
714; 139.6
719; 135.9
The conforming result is 1.15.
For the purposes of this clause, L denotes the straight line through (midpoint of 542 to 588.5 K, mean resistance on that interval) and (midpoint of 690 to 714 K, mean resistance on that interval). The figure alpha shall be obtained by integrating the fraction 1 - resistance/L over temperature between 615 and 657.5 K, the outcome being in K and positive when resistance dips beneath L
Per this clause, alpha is 1.9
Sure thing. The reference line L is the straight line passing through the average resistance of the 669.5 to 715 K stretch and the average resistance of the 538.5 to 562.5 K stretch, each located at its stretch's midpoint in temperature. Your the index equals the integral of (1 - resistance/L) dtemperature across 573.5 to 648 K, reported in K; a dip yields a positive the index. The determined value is 3.35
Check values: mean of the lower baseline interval 106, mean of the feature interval 115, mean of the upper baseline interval 140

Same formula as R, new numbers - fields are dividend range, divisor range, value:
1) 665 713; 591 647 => 1.19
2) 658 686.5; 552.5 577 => 1.30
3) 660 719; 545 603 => 1.31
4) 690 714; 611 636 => 1.23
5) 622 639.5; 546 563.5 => 1.13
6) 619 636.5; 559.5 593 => 1.15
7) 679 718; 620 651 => 1.18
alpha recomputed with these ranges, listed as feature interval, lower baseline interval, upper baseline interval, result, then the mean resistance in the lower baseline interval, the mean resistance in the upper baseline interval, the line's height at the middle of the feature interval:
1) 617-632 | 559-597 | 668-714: 0.1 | 105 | 140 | 119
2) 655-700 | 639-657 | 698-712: 0.1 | 122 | 148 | 136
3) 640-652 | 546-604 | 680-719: 0.5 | 106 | 142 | 127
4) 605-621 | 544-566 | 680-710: 0.4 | 104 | 142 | 120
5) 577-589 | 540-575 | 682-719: 0.3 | 103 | 142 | 110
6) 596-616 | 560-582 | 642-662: -0.7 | 102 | 125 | 112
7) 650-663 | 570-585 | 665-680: 0.0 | 105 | 133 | 128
